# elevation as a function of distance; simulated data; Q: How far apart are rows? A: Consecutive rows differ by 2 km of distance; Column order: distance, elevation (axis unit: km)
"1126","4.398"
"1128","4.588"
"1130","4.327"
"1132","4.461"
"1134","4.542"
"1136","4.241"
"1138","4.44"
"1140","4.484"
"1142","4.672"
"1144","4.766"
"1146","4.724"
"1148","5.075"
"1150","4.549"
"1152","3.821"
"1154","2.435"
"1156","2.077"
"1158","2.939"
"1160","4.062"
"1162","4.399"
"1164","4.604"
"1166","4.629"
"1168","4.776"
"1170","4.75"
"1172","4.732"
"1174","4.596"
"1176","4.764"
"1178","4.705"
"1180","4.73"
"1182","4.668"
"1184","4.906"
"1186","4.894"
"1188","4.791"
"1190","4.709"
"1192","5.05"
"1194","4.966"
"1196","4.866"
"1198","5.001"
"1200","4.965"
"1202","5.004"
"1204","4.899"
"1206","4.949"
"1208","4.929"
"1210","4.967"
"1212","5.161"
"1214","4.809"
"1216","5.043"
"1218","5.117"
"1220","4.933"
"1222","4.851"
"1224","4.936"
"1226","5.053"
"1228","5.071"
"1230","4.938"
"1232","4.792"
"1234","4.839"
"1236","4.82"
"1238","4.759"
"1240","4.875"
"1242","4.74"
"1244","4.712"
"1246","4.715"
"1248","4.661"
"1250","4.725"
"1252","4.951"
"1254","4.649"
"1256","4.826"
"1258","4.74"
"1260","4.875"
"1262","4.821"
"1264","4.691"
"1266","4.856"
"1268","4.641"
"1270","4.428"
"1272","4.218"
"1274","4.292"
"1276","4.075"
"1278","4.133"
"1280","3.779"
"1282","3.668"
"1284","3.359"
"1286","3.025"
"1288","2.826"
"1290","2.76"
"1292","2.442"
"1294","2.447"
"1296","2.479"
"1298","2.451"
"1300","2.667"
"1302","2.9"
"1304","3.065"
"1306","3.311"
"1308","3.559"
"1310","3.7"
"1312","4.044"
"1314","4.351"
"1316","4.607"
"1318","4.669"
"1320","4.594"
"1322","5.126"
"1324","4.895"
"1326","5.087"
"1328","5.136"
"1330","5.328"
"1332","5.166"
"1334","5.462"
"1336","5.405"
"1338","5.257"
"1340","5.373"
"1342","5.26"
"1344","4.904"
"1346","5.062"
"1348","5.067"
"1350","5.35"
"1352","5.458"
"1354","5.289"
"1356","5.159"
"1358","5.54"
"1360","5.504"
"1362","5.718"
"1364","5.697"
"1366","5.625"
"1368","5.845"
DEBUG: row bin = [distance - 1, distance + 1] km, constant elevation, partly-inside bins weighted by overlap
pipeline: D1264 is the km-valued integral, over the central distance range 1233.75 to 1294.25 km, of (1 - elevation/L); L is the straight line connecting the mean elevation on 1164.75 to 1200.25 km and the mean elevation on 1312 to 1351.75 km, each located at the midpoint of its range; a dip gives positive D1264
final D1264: 8.3 km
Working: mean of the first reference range 4.8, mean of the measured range 4.25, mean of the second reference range 5.04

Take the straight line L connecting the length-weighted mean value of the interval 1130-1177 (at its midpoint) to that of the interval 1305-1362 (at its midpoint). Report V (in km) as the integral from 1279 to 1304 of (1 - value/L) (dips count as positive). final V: 9.8 km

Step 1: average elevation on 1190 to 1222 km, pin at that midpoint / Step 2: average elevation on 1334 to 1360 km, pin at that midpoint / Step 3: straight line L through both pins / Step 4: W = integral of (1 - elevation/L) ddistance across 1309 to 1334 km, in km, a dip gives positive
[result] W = 2.2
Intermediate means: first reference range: 4.96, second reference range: 5.28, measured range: 4.75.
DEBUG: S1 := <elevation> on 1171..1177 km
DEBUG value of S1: 4.7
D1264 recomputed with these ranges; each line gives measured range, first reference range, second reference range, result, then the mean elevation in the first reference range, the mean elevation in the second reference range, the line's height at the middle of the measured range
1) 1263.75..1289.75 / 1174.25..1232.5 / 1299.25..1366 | 4.9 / 4.91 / 4.8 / 4.85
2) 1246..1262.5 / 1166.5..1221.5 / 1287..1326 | -2.4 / 4.87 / 3.56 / 4.17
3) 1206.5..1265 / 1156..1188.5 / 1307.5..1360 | -2.4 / 4.48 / 4.98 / 4.68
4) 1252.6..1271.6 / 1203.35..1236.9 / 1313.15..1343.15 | 1.0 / 4.95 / 5.05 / 4.99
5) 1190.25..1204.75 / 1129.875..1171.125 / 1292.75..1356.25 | -2.3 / 4.23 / 4.44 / 4.28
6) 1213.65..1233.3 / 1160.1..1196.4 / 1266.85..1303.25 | -3.8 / 4.73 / 3.37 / 4.16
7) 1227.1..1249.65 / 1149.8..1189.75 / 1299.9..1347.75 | -2.0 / 4.29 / 4.58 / 4.42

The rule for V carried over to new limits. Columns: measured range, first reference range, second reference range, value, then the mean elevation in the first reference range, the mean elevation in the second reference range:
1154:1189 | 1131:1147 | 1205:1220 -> 2.9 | 4.54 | 4.99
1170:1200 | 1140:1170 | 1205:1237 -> -2.0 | 4.14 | 4.95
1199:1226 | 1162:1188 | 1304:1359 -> -1.2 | 4.72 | 4.86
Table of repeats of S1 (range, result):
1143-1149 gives 4.85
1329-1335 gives 5.32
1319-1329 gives 4.97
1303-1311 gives 3.41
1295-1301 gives 2.53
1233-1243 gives 4.81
